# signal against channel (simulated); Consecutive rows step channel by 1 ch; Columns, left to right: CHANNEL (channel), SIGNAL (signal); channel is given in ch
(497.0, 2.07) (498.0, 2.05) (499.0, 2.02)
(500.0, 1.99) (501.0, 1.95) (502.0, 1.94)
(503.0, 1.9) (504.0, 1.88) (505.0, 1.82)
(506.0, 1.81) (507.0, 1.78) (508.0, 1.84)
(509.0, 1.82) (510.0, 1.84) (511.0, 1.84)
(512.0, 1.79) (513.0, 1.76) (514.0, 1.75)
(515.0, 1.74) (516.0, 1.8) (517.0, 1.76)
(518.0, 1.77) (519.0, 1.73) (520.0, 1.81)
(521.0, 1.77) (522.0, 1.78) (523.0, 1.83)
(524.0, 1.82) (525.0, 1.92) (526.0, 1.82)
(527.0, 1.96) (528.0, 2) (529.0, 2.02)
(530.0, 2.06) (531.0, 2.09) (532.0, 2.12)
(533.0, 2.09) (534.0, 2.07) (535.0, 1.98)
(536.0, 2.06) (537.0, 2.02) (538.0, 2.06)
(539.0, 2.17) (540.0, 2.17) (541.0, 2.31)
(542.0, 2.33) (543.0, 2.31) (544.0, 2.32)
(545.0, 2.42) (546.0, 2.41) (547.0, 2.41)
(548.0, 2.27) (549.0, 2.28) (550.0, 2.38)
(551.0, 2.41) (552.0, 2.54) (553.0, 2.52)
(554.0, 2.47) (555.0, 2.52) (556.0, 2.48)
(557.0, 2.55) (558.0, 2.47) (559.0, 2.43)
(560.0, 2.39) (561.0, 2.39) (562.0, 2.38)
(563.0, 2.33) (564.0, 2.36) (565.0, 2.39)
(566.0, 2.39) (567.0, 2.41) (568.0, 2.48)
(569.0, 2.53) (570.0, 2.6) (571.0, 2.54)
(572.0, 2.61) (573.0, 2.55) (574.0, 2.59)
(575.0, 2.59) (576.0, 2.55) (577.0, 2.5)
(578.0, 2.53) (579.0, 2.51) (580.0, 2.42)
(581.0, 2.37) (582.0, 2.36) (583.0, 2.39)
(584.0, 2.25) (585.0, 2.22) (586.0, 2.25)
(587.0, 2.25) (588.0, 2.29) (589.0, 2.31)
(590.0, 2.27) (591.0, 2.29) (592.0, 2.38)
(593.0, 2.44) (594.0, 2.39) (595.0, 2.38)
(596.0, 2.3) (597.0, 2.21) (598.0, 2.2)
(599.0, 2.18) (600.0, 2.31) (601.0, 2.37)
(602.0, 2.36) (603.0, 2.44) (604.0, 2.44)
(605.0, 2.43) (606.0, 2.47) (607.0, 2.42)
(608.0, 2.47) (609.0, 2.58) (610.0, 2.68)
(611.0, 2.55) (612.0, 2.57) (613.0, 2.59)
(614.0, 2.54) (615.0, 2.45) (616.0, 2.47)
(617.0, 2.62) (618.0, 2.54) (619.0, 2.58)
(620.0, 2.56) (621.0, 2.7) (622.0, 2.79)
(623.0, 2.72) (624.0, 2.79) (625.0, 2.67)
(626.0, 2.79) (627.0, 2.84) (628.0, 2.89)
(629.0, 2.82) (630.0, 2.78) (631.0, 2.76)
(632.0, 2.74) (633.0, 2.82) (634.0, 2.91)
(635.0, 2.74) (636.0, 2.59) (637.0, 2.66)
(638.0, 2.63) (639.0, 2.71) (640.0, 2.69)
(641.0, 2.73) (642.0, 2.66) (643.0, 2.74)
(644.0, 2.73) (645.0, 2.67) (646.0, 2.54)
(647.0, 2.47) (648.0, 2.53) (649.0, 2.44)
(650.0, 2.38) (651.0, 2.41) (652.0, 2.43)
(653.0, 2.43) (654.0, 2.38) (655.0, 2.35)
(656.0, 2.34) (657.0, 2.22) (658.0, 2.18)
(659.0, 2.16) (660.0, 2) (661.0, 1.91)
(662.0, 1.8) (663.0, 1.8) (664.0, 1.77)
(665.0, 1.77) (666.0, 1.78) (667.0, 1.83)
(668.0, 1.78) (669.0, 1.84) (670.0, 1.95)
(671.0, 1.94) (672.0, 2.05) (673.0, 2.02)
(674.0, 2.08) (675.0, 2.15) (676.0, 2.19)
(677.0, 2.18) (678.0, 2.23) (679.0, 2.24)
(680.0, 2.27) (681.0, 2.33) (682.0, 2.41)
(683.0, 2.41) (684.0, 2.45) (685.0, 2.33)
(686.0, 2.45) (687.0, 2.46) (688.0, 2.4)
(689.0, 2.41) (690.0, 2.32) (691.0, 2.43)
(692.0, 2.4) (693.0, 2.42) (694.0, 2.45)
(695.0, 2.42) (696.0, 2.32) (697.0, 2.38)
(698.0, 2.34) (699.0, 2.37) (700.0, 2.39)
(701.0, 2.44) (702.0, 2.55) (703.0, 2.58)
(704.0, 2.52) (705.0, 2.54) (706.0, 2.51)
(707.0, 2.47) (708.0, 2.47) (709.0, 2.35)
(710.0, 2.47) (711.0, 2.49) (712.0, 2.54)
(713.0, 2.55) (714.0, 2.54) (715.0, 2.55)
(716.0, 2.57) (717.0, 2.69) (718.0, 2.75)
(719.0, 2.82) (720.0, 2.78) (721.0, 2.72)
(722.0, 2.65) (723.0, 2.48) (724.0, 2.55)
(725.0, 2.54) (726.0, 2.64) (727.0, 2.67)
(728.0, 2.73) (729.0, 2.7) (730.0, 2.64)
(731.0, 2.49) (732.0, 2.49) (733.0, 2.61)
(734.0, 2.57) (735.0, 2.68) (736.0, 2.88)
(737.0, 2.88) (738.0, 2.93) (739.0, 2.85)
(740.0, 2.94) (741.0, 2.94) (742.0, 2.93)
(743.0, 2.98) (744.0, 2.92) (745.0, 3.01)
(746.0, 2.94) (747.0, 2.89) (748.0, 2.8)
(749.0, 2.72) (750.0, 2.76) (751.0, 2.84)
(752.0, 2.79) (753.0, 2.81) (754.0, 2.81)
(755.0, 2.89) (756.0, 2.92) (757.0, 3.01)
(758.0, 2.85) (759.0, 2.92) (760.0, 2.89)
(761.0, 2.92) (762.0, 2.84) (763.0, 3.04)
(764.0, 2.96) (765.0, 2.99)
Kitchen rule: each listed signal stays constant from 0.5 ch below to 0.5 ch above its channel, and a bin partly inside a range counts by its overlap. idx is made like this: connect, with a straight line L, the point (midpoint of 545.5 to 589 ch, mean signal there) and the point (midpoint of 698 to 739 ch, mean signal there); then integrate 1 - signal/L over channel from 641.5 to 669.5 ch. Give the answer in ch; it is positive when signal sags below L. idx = 3.3 ch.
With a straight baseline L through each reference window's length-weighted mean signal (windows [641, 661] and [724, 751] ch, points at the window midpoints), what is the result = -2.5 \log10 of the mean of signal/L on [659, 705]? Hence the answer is 0.15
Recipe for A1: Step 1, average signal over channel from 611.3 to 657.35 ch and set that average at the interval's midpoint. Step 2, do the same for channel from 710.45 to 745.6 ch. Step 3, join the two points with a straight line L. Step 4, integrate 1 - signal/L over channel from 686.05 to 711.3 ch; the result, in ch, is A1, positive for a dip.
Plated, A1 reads 2.3 ch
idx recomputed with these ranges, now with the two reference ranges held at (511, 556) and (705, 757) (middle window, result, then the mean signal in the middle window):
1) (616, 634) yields -2.68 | 2.73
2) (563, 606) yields -2.91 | 2.4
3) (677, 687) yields 0.83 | 2.34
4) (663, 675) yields 2.94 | 1.9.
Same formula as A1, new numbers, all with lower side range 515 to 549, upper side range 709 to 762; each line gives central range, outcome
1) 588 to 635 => -4.4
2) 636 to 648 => -1.1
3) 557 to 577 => -2.9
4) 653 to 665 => 1.9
